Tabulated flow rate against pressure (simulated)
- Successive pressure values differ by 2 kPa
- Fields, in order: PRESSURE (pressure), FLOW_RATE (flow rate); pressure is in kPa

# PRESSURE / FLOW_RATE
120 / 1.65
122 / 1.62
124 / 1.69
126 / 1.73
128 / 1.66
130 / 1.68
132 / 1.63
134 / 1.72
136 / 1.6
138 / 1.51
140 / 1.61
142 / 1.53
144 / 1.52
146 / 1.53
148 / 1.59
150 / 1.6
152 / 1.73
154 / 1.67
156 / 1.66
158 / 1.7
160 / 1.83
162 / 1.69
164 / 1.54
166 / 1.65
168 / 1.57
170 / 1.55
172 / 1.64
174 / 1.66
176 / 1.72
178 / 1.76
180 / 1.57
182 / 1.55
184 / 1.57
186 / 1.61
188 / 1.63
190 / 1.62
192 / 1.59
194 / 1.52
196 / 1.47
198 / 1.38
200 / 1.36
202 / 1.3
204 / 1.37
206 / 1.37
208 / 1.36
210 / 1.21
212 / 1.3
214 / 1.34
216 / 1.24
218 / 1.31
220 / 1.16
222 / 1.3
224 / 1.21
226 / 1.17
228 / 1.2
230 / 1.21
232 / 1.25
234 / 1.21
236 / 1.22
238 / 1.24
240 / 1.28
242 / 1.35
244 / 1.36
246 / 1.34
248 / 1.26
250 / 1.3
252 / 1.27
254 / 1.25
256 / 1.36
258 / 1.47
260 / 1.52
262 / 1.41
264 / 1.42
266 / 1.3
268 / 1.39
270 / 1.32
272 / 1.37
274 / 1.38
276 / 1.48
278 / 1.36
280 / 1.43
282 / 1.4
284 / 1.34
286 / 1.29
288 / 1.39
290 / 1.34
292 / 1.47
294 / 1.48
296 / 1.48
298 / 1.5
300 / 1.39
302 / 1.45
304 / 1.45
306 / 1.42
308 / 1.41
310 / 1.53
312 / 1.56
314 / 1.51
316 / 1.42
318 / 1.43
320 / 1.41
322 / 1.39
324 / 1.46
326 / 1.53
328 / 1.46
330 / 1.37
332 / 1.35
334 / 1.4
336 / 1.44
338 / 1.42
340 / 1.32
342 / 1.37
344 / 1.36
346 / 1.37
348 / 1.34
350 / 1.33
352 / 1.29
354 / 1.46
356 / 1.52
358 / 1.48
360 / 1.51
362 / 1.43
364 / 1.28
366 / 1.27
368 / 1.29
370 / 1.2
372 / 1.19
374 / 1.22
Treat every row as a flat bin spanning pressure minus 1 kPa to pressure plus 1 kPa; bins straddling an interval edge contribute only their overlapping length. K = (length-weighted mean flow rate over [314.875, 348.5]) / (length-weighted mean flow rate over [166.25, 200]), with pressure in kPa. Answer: 0.89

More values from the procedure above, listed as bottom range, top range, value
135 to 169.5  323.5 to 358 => 0.87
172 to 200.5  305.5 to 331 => 0.92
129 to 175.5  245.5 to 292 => 0.84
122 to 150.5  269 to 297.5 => 0.87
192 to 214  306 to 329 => 1.07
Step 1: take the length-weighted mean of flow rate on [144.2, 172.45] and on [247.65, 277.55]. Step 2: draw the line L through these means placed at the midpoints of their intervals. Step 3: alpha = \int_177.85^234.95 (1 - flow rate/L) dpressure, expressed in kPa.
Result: 5.2 kPa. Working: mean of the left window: 1.64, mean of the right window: 1.37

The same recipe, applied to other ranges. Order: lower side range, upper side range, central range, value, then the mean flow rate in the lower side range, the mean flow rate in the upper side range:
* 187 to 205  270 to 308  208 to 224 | 2.08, 1.47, 1.41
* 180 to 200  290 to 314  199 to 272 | 9.89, 1.54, 1.46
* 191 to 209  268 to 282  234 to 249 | 1.21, 1.41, 1.39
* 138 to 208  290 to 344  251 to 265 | 1.00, 1.57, 1.44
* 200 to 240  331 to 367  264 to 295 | -1.49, 1.26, 1.39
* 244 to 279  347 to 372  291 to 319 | -2.09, 1.36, 1.36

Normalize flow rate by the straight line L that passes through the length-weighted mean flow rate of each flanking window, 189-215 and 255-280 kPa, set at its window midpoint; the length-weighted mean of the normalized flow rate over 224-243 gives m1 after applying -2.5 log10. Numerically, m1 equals 0.135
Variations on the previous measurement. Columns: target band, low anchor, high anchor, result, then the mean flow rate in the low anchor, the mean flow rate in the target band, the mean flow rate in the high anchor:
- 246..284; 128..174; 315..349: 0.087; 1.63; 1.37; 1.4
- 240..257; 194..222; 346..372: 0.022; 1.33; 1.31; 1.36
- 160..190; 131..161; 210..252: -0.088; 1.63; 1.63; 1.26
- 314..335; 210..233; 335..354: -0.063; 1.24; 1.43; 1.37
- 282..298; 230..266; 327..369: -0.046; 1.32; 1.4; 1.38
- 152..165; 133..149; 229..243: -0.115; 1.58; 1.69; 1.25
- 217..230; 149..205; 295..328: 0.253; 1.59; 1.22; 1.46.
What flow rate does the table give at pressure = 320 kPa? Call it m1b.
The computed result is 1.41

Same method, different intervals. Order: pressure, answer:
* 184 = 1.57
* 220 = 1.16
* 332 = 1.35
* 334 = 1.4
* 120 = 1.65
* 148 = 1.59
